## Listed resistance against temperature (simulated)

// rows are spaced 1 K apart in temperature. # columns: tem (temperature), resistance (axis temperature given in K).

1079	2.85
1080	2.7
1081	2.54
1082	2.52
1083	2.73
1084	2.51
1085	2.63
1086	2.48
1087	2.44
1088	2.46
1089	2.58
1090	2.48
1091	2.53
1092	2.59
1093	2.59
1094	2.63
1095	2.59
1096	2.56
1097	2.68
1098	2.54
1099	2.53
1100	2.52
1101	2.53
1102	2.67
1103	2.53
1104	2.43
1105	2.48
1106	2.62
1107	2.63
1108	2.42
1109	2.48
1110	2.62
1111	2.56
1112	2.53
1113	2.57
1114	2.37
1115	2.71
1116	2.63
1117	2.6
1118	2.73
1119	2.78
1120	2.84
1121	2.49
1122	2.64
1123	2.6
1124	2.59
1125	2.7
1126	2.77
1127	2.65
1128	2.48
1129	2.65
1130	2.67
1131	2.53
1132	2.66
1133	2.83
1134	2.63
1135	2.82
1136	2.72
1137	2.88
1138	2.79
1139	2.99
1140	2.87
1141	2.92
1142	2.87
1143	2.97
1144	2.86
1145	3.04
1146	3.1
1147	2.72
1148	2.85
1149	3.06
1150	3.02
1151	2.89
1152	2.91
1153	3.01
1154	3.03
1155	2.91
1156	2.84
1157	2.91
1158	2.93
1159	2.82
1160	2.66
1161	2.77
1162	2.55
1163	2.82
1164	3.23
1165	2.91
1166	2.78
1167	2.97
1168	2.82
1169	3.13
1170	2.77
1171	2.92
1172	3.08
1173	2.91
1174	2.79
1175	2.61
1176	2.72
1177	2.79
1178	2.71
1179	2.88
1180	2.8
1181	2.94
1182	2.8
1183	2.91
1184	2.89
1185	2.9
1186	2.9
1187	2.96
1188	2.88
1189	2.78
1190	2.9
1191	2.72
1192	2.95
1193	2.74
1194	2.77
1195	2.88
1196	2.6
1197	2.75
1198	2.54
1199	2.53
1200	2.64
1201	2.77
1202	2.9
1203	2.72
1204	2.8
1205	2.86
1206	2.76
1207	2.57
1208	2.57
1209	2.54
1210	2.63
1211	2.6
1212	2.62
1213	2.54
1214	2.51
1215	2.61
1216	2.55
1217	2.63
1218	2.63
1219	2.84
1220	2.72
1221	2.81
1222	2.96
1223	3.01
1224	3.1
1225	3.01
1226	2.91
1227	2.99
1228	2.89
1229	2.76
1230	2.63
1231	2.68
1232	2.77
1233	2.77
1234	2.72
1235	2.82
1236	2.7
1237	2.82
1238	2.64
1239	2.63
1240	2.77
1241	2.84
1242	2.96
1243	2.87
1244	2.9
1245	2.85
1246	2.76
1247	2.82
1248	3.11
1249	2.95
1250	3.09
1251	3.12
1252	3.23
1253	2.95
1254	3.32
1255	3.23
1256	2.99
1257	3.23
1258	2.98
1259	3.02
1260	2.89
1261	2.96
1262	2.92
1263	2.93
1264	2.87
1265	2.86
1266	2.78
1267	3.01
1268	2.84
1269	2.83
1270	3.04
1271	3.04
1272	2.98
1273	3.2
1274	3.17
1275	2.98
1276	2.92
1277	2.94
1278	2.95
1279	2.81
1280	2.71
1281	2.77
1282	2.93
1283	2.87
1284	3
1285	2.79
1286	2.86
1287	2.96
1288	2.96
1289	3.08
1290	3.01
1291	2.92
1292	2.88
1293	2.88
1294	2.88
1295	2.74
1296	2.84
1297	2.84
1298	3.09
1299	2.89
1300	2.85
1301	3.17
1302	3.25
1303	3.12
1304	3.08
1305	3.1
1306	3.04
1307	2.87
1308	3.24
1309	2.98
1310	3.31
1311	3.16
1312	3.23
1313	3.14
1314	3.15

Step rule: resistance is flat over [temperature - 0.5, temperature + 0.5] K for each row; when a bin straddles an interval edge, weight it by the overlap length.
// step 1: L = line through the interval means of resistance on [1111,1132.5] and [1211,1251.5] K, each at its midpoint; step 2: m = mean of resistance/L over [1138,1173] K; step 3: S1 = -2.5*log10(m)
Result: -0.09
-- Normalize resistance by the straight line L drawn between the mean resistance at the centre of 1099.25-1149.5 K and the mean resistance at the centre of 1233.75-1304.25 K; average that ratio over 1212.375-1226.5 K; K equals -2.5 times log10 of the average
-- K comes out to 0.03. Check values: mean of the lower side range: 2.69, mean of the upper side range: 2.94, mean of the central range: 2.77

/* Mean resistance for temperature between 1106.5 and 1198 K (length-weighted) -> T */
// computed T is 2.79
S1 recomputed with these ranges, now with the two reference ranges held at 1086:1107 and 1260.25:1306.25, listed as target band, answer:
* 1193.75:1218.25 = 0.05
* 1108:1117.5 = 0.01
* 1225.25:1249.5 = 0.01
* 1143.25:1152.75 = -0.11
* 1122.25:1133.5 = -0.01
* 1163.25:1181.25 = -0.06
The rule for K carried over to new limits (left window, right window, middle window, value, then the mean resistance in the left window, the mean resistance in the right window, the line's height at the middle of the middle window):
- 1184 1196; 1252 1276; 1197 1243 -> 0.06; 2.84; 3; 2.91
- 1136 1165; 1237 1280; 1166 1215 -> 0.05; 2.9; 2.95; 2.92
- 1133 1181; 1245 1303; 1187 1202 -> 0.05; 2.87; 2.96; 2.9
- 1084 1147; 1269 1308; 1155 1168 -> -0.05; 2.65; 2.96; 2.73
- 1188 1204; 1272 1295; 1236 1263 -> -0.03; 2.75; 2.93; 2.86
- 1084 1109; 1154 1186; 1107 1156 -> -0.02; 2.55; 2.86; 2.69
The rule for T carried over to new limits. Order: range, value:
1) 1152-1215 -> 2.8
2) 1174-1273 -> 2.83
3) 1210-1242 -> 2.76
